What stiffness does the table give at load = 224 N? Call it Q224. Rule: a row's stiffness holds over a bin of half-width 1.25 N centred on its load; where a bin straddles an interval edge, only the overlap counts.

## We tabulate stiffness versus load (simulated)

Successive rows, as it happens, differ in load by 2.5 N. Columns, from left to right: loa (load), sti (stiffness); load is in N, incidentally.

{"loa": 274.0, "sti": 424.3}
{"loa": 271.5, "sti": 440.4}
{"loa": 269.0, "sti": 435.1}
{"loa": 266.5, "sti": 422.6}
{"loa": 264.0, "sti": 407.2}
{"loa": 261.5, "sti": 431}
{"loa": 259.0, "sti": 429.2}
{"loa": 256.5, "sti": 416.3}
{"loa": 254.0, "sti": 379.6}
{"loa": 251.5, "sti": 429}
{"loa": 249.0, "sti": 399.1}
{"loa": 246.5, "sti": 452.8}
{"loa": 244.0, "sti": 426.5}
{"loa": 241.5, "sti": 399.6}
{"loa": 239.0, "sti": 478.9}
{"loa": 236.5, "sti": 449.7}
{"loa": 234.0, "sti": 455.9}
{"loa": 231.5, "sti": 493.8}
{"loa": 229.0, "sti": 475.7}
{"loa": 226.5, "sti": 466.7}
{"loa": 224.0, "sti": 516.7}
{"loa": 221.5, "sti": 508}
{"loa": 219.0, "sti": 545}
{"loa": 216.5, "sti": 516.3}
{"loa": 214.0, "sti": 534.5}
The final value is 516.7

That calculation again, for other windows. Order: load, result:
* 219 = 545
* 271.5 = 440.4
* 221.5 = 508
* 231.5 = 493.8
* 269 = 435.1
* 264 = 407.2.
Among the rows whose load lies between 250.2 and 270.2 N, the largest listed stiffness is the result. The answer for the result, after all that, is 435.1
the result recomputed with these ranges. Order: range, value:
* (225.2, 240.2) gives 493.8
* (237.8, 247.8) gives 478.9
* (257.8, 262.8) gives 431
